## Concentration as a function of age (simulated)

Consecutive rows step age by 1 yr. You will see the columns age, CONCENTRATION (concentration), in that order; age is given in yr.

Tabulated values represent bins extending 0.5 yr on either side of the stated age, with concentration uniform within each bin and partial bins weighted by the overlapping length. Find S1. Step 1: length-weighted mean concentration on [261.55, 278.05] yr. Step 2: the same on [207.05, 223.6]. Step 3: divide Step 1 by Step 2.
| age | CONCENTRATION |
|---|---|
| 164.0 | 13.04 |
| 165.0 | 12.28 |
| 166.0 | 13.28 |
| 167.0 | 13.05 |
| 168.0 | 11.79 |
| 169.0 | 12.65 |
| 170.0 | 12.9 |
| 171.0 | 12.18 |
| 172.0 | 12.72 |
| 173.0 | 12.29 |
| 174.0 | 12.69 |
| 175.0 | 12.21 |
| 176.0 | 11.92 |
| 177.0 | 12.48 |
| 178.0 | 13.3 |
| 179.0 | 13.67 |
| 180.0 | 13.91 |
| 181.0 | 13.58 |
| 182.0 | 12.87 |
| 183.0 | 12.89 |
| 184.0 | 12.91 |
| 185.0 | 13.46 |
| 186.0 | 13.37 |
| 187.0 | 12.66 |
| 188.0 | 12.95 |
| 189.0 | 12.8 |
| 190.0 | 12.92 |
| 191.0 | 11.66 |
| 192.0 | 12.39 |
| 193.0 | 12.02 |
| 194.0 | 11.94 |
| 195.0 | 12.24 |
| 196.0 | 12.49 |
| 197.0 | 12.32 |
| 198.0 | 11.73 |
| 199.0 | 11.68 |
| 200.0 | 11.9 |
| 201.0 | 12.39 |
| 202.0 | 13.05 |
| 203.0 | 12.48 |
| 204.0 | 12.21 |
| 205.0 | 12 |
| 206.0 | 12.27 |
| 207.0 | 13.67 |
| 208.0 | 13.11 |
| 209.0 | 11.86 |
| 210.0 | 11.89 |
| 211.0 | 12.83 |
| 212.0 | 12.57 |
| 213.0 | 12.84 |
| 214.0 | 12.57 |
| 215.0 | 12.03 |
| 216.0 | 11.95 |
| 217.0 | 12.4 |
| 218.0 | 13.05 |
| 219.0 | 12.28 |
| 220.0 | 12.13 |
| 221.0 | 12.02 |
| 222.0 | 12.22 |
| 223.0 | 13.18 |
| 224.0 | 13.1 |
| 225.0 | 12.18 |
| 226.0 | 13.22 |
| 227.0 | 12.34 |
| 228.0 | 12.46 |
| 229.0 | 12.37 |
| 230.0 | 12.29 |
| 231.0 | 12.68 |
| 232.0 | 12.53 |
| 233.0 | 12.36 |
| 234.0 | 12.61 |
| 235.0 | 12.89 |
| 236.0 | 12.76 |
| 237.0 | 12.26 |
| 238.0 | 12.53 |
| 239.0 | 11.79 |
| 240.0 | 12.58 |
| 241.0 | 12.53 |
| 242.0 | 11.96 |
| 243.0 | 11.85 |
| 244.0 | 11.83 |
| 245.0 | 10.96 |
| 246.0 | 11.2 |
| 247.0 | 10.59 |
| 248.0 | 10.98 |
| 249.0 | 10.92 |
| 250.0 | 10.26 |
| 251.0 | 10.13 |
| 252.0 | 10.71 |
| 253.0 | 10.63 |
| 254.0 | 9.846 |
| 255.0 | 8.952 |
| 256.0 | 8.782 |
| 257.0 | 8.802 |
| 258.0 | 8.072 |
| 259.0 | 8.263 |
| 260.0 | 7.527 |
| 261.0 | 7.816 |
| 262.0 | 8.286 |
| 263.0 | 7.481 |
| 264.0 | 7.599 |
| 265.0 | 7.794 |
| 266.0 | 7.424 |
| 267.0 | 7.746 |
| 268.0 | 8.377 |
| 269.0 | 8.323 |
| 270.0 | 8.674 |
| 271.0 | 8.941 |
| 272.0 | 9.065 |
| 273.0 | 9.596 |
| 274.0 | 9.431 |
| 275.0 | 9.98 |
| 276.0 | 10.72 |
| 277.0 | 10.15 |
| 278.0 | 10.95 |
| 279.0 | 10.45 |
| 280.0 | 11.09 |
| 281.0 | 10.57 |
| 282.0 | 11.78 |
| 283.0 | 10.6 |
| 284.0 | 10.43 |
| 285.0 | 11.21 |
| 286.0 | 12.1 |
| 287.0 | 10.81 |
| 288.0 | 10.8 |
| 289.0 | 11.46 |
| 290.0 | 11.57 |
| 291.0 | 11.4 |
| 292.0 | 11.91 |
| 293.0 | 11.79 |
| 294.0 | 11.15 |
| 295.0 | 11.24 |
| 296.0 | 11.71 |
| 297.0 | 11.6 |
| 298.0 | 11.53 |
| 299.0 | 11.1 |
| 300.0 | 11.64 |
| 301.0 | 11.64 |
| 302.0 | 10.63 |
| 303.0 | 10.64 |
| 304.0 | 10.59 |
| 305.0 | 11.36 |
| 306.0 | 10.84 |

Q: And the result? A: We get 0.71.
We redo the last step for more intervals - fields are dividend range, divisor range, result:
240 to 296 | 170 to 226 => 0.80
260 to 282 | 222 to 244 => 0.73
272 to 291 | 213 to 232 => 0.86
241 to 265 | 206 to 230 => 0.78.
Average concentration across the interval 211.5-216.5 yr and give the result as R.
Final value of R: 12.4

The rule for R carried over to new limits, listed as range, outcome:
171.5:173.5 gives 12.5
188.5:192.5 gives 12.4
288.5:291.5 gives 11.5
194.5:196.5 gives 12.4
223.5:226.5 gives 12.8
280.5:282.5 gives 11.2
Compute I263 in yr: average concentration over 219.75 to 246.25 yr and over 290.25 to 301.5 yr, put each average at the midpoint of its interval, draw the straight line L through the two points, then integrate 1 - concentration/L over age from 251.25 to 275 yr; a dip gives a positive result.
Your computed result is 6.5 yr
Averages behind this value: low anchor 12.3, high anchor 11.5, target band 8.66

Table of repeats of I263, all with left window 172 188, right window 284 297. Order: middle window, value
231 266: 4.5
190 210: 0.6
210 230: -0.2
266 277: 2.5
